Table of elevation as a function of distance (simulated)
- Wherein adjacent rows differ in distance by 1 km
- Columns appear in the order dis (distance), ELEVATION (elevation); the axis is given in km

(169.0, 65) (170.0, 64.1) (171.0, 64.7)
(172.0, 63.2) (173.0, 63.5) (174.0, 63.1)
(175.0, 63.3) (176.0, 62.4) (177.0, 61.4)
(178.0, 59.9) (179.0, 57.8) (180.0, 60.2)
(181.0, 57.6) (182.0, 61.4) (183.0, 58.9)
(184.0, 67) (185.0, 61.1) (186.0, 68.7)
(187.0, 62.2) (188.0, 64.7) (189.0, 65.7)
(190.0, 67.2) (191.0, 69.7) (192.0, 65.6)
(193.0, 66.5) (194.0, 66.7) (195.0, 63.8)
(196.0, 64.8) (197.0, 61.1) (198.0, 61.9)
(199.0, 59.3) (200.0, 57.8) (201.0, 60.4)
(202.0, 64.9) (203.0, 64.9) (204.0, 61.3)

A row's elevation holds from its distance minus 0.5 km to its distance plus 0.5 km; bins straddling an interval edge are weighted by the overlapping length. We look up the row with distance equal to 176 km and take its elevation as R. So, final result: 62.4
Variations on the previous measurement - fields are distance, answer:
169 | 65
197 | 61.1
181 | 57.6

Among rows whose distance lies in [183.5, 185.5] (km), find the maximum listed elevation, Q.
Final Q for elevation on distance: 67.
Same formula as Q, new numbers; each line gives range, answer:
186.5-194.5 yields 69.7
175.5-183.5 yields 62.4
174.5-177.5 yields 63.3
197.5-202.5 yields 64.9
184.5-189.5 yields 68.7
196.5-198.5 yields 61.9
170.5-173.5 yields 64.7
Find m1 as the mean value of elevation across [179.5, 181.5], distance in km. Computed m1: 58.9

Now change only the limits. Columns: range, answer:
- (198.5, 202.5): 60.6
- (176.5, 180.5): 59.8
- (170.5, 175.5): 63.6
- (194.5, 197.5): 63.2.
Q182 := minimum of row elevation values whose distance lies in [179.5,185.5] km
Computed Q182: 57.6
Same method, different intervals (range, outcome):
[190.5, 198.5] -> 61.1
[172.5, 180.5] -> 57.8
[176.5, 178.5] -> 59.9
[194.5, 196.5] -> 63.8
